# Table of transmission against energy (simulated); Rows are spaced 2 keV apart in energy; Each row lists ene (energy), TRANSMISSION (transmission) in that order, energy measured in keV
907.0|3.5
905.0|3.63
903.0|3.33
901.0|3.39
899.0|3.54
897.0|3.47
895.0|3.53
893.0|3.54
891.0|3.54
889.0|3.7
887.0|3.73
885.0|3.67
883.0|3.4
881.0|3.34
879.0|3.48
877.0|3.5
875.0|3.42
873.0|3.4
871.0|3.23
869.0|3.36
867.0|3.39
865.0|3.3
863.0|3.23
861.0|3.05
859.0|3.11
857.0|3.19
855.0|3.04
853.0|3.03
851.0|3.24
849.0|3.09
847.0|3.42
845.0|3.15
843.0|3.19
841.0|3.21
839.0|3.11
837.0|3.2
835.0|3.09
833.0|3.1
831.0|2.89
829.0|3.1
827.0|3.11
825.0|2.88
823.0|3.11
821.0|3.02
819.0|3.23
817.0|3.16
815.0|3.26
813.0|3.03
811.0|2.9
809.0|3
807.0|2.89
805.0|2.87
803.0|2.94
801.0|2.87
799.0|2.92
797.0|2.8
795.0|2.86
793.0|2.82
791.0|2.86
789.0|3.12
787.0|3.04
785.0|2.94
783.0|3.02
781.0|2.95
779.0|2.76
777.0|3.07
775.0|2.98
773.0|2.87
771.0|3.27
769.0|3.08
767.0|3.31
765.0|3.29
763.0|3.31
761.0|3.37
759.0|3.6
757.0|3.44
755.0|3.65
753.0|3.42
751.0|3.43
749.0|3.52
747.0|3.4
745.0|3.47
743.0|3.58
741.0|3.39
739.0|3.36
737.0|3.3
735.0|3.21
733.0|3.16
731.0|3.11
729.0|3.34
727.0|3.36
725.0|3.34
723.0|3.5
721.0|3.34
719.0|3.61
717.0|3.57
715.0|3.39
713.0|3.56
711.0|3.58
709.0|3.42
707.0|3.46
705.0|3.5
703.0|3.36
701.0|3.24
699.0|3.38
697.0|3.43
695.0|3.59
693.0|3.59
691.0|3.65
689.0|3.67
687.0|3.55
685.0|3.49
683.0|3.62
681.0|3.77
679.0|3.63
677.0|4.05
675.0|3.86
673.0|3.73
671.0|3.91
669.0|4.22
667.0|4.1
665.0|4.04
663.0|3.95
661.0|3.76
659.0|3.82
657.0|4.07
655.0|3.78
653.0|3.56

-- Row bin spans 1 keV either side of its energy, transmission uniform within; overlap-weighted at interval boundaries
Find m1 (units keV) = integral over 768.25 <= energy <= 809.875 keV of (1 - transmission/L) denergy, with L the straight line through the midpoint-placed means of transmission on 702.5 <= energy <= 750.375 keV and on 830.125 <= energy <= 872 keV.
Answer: 4.3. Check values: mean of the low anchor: 3.41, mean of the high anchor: 3.17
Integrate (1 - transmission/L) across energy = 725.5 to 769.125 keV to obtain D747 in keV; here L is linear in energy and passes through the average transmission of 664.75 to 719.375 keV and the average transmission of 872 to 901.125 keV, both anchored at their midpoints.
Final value 2.8 keV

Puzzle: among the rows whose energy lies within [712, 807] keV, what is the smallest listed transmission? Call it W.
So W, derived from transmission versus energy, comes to 2.76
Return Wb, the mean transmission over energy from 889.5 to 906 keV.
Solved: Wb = 3.5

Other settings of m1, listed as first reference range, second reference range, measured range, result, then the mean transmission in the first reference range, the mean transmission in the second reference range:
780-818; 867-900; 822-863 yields 1.43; 2.96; 3.49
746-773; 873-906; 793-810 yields 2.62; 3.37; 3.51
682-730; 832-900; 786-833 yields 5.43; 3.48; 3.32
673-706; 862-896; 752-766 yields 0.40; 3.59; 3.46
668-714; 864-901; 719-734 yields 1.11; 3.62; 3.47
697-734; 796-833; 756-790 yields 0.31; 3.4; 3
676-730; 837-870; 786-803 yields 2.09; 3.52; 3.19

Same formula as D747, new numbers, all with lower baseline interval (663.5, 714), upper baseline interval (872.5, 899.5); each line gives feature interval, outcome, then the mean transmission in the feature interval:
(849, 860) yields 1.31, 3.12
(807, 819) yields 1.69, 3.07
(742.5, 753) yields 0.43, 3.47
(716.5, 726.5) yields 0.48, 3.46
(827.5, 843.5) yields 2.01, 3.11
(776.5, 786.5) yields 1.80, 2.95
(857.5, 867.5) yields 0.94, 3.21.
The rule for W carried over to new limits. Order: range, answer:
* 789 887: 2.8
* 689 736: 3.11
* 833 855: 3.03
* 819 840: 2.88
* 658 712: 3.24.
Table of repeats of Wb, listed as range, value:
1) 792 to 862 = 3.05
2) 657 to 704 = 3.72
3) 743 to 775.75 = 3.35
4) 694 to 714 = 3.45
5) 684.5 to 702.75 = 3.5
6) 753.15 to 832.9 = 3.07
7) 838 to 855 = 3.17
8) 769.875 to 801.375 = 2.95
